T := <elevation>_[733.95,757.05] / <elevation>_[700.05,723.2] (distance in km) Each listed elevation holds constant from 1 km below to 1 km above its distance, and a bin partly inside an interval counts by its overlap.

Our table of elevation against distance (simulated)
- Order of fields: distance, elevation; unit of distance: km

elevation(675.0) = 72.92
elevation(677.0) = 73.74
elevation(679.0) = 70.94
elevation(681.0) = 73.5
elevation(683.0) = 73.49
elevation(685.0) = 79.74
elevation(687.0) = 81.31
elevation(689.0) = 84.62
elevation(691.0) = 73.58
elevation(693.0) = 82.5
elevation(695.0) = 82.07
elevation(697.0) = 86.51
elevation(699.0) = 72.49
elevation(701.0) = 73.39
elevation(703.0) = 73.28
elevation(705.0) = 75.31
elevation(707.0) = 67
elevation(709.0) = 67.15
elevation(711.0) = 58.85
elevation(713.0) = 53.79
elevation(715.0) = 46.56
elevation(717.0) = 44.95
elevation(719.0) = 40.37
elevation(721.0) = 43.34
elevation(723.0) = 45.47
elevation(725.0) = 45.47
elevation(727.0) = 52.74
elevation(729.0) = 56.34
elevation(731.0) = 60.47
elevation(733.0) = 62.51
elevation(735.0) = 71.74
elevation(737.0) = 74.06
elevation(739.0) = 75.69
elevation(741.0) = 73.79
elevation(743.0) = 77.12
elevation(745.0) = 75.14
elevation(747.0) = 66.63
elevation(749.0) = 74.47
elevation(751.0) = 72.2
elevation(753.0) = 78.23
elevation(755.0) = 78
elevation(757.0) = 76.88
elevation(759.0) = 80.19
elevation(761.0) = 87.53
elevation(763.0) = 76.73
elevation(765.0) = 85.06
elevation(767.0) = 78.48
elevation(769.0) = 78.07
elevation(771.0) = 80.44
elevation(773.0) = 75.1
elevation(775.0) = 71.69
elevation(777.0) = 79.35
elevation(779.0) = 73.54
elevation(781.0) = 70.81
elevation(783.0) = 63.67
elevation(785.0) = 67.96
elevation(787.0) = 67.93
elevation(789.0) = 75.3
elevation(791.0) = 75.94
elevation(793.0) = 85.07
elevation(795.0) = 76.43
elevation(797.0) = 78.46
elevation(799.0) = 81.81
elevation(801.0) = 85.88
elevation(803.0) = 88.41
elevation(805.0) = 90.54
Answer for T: 1.29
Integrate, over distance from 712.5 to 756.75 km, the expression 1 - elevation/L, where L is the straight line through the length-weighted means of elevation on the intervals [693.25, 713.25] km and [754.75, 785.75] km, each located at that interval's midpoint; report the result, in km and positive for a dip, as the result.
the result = 7.0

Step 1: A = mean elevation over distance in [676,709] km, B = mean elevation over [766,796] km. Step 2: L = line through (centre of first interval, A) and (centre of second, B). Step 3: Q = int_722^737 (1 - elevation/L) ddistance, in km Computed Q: 3.6 km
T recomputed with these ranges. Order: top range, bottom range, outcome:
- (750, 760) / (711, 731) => 1.58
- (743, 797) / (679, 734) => 1.16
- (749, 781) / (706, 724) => 1.50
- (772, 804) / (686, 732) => 1.19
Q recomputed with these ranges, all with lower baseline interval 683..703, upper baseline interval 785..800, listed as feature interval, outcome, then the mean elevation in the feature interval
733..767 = 0.7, 76.1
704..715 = 2.2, 62.8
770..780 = 0.1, 76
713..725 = 5.1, 45.1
